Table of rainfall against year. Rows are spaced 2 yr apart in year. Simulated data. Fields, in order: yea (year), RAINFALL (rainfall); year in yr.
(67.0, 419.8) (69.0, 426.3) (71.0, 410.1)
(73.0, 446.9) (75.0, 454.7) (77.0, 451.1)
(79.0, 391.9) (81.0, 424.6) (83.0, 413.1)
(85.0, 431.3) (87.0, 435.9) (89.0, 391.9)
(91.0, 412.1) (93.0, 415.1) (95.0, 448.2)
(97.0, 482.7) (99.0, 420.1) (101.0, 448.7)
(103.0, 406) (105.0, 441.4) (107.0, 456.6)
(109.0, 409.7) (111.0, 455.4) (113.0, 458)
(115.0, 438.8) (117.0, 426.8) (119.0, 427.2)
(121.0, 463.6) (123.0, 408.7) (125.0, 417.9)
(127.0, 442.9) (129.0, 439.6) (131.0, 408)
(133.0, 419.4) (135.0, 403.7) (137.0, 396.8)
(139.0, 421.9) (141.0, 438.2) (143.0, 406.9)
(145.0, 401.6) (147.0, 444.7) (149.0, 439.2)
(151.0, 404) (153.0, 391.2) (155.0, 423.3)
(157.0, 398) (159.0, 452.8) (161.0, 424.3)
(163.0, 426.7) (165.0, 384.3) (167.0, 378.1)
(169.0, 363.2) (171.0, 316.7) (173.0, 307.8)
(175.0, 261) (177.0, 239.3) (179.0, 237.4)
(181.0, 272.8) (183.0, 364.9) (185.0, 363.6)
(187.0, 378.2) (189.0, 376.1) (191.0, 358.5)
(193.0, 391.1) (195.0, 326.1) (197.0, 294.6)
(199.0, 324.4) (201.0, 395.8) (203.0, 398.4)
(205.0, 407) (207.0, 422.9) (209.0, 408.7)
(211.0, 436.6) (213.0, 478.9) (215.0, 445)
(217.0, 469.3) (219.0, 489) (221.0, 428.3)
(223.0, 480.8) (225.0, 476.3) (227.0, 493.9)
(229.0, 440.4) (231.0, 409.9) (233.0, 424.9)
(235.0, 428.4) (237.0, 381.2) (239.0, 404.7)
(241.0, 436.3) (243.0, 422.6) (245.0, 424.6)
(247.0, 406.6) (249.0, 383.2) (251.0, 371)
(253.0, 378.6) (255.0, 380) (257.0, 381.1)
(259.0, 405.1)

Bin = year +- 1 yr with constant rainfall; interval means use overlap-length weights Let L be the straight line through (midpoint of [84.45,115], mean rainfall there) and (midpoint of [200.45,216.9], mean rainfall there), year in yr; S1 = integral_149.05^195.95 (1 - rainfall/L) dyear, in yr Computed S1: 7.6 yr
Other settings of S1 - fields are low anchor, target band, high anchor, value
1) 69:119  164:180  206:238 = 4.68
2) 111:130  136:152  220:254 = 0.55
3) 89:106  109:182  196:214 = 3.66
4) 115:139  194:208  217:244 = 2.22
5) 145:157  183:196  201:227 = 2.05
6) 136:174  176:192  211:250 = 3.53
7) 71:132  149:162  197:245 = 0.38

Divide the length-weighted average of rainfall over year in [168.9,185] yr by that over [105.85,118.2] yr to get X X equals 0.67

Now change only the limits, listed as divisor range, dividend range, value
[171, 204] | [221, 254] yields 1.28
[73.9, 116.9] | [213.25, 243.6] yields 1.02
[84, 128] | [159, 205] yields 0.80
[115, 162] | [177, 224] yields 0.91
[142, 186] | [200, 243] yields 1.18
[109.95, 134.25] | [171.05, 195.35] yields 0.74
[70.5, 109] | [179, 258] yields 0.93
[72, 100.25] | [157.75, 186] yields 0.80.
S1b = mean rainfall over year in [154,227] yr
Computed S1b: 385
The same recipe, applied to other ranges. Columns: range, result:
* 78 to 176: 415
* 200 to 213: 417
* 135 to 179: 384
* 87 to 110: 430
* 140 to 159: 418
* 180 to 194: 358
